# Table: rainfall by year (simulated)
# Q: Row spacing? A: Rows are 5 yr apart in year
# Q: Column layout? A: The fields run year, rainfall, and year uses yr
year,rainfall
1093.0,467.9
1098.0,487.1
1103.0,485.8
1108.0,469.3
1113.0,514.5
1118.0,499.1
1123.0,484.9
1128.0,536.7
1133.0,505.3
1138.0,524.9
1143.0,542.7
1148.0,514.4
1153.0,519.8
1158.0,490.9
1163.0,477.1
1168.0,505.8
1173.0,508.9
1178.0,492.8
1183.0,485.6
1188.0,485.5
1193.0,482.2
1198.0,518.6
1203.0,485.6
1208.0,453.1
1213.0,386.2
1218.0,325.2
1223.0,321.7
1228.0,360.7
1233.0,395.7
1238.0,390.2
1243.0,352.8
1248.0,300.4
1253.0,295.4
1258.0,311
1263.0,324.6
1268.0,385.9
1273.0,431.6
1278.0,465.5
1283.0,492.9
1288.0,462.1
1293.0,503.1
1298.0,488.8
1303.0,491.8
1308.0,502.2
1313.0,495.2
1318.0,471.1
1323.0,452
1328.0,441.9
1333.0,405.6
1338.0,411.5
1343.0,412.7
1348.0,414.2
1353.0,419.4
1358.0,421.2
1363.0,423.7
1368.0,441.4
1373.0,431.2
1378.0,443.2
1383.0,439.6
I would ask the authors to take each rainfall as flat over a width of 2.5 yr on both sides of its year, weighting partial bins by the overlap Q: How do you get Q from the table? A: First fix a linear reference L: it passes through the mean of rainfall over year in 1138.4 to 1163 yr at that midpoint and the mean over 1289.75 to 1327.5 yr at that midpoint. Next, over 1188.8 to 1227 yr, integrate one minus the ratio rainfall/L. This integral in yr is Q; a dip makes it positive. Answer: 5.9 yr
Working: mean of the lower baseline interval 514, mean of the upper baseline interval 483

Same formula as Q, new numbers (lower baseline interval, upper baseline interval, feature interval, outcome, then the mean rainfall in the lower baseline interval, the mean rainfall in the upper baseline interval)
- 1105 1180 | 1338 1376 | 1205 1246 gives 8.67 yr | 506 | 423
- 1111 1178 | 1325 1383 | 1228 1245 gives 3.41 yr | 509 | 425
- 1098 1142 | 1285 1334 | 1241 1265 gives 8.28 yr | 503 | 474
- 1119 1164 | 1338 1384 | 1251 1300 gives 4.47 yr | 511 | 426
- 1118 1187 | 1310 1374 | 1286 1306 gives -1.57 yr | 506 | 435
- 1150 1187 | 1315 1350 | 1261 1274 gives 2.27 yr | 497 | 431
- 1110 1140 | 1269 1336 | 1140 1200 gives -0.35 yr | 510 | 467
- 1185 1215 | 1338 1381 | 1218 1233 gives 3.74 yr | 470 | 425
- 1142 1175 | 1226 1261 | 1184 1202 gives -2.20 yr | 507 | 343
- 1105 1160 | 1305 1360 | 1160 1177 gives 0.01 yr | 509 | 441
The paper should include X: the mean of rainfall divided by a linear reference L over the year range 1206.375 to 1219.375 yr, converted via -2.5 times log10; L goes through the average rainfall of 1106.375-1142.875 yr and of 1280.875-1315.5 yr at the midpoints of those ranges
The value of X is 0.27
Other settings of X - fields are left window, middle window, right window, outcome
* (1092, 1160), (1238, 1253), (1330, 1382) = 0.359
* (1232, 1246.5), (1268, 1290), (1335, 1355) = -0.171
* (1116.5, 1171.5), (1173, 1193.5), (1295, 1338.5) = 0.021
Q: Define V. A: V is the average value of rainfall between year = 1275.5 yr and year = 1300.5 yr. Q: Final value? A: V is 482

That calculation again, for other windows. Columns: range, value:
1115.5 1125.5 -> 492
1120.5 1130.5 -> 511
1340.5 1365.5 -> 418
